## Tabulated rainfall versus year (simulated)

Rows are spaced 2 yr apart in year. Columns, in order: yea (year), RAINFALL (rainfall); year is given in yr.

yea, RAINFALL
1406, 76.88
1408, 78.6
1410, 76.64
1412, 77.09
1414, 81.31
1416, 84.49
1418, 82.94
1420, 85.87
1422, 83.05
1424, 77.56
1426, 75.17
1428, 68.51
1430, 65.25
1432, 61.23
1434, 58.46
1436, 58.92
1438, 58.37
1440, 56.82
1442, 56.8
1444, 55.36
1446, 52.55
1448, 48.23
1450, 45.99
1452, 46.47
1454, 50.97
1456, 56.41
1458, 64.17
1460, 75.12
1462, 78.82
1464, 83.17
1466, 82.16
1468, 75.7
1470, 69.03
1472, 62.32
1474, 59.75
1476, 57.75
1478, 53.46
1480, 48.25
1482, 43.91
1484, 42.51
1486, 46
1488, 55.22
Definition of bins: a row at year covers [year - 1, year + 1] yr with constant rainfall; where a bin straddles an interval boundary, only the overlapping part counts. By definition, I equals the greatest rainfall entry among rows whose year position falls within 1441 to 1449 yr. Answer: 56.8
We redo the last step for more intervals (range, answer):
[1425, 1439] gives 75.17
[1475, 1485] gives 57.75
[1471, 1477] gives 62.32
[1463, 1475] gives 83.17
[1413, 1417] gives 84.49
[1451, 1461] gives 75.12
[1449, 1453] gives 46.47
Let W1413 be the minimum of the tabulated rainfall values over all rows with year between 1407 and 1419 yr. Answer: 76.64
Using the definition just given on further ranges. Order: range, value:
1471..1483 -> 43.91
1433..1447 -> 52.55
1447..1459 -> 45.99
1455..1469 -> 56.41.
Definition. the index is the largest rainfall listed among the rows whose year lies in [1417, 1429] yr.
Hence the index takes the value 85.87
